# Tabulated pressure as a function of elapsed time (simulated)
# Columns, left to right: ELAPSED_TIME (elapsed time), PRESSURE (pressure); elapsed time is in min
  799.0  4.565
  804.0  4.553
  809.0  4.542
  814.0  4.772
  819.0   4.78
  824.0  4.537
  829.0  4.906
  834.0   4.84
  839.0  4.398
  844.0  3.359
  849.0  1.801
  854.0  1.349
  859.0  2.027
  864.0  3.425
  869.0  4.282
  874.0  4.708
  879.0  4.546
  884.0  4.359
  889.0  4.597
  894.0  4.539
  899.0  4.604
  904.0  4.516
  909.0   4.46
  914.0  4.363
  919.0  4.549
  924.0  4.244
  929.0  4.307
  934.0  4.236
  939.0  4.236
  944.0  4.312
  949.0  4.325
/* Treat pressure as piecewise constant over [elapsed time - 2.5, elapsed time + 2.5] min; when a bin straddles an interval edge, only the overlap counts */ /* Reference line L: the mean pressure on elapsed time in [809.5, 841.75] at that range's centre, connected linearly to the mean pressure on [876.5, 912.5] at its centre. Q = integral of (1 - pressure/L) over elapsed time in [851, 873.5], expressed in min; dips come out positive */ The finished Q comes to 8.17 min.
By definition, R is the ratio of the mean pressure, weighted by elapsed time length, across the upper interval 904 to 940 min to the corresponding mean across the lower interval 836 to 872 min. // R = 1.5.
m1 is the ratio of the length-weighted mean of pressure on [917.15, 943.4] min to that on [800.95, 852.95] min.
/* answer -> 1.03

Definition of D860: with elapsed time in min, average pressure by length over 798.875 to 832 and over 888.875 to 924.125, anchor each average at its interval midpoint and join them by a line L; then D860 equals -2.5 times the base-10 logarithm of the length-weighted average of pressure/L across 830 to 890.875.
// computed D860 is 0.24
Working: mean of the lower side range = 4.67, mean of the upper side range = 4.49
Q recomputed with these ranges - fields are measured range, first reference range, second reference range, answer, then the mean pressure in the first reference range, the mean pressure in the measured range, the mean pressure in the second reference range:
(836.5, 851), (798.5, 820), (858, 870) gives 2.2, 4.64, 3.23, 3.27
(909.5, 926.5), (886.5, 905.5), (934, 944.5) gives 0.1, 4.57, 4.39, 4.26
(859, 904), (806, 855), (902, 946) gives -0.6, 4.01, 4.26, 4.36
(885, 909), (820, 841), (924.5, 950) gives -0.6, 4.68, 4.54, 4.28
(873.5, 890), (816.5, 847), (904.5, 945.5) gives -0.5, 4.43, 4.53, 4.35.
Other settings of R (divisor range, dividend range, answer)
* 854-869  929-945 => 1.55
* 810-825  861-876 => 0.86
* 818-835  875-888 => 0.95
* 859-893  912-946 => 1.04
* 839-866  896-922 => 1.76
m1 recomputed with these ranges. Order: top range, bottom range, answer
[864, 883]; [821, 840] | 0.93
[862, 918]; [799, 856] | 1.09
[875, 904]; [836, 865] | 1.66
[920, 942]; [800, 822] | 0.92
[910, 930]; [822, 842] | 0.94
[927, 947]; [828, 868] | 1.32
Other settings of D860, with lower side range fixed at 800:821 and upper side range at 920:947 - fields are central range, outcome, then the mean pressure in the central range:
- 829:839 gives -0.04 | 4.75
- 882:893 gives -0.02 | 4.49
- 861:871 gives 0.20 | 3.74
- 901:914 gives -0.03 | 4.47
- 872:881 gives -0.04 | 4.63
